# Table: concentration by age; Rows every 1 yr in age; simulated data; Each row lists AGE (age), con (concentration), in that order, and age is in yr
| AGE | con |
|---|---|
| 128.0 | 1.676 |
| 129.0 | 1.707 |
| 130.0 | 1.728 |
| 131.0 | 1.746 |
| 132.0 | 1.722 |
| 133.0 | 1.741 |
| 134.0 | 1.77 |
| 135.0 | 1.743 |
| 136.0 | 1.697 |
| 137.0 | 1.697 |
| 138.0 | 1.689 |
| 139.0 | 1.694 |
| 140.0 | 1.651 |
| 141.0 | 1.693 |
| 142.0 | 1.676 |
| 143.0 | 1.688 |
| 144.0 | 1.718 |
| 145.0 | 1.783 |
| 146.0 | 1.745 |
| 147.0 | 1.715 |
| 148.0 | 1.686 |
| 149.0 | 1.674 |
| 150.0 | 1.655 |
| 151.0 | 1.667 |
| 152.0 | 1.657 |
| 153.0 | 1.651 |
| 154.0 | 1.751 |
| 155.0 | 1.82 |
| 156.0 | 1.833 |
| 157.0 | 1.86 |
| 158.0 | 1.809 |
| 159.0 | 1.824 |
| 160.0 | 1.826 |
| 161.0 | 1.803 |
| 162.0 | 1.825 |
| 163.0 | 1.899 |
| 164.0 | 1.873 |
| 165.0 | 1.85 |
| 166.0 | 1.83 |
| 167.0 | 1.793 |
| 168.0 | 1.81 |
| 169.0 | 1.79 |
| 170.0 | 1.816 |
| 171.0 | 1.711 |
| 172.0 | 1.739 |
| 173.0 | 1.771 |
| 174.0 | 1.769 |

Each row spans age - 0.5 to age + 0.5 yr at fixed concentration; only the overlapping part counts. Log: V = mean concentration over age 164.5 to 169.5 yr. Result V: 1.81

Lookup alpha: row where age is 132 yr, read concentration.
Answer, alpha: 1.722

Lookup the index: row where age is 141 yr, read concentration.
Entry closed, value 1.693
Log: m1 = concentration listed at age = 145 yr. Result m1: 1.783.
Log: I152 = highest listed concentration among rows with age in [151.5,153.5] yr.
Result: 1.657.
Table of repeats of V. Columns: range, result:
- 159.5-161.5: 1.81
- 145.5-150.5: 1.69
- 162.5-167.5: 1.85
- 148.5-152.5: 1.66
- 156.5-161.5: 1.82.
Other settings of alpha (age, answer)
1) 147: 1.715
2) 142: 1.676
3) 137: 1.697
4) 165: 1.85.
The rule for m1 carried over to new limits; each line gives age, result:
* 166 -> 1.83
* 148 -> 1.686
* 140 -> 1.651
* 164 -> 1.873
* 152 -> 1.657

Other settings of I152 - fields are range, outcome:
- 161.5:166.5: 1.899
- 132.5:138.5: 1.77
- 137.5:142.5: 1.694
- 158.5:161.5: 1.826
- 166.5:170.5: 1.816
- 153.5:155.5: 1.82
